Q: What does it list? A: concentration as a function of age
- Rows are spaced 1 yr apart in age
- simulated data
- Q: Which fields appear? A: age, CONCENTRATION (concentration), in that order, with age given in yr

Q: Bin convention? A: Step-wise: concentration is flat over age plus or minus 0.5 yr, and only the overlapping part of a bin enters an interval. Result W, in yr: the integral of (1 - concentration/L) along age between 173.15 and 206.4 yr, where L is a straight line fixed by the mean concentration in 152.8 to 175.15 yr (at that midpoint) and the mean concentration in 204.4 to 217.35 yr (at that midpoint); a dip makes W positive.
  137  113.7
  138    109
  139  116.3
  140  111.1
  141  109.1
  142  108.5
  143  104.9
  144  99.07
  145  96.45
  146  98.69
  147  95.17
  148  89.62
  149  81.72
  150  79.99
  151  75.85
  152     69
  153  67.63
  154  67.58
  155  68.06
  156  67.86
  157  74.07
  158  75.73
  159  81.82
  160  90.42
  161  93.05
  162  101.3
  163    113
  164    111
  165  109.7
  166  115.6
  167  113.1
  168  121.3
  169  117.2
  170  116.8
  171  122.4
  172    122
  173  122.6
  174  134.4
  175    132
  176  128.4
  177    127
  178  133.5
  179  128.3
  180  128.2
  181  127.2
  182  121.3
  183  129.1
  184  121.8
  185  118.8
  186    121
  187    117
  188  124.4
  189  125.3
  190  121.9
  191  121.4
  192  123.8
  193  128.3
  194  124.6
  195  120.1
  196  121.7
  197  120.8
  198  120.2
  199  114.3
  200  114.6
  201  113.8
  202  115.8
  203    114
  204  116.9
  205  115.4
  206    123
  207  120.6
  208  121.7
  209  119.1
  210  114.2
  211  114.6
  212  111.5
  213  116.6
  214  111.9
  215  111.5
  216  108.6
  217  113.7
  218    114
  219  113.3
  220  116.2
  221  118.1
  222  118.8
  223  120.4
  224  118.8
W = -4.1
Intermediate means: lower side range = 102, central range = 123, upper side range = 116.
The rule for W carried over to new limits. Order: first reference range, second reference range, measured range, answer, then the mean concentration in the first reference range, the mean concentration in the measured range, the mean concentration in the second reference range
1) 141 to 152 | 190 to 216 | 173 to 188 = -2.6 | 92.6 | 126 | 118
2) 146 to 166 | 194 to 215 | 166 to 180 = -4.0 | 86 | 124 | 117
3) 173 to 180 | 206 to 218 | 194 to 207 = 0.2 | 130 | 118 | 115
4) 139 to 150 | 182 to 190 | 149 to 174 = 3.0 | 99.3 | 96.2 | 122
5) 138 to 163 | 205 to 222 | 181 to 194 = -2.3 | 89.4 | 123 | 116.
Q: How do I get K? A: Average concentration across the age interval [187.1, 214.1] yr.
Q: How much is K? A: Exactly 119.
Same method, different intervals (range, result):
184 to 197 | 122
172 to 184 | 128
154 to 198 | 114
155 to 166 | 91.8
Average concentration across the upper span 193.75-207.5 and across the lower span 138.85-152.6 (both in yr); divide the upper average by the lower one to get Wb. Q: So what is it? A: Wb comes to 1.2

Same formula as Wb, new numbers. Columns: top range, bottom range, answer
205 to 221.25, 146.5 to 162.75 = 1.44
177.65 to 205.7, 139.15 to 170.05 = 1.29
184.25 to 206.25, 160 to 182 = 1.00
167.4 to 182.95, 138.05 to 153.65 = 1.34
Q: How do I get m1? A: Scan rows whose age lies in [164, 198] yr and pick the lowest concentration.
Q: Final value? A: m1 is 109.7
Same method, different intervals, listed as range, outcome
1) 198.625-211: 113.8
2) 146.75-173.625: 67.58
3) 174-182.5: 121.3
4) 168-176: 116.8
